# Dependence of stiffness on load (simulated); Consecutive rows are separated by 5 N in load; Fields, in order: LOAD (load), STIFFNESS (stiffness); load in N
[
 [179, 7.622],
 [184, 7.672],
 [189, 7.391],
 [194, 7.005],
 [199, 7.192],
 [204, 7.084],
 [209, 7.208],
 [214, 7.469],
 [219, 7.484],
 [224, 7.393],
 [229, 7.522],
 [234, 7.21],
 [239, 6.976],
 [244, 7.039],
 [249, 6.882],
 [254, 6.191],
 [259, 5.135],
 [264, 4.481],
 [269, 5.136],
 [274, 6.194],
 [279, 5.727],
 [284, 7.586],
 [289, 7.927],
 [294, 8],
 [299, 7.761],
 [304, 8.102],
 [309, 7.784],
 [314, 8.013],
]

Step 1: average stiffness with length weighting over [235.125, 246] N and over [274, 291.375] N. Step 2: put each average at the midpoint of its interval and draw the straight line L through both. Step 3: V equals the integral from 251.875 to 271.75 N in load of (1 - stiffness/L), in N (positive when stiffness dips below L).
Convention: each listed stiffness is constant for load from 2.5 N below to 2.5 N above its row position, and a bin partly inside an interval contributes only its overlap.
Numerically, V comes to 5.0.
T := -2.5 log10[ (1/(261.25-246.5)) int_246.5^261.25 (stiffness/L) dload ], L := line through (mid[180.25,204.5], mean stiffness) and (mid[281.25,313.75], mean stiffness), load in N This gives 0.24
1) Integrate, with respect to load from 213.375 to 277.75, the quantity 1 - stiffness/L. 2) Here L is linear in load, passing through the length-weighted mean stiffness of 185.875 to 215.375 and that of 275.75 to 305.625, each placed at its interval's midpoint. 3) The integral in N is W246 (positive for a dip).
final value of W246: 7.3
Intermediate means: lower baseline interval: 7.22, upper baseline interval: 7.47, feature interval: 6.5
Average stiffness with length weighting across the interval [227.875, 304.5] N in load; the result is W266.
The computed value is 6.69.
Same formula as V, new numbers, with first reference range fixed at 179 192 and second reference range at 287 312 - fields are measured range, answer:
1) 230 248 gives 1.4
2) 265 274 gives 2.9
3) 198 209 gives 0.6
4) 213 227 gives 0.4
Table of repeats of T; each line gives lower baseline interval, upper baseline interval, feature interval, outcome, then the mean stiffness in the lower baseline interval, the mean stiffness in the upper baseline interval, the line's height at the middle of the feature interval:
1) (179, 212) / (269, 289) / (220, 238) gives -0.06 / 7.29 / 6.51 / 6.98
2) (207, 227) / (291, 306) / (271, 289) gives 0.18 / 7.4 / 7.95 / 7.82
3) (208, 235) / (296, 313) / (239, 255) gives 0.11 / 7.4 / 7.9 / 7.55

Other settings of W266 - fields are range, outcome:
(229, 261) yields 6.67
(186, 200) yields 7.21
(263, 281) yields 5.45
